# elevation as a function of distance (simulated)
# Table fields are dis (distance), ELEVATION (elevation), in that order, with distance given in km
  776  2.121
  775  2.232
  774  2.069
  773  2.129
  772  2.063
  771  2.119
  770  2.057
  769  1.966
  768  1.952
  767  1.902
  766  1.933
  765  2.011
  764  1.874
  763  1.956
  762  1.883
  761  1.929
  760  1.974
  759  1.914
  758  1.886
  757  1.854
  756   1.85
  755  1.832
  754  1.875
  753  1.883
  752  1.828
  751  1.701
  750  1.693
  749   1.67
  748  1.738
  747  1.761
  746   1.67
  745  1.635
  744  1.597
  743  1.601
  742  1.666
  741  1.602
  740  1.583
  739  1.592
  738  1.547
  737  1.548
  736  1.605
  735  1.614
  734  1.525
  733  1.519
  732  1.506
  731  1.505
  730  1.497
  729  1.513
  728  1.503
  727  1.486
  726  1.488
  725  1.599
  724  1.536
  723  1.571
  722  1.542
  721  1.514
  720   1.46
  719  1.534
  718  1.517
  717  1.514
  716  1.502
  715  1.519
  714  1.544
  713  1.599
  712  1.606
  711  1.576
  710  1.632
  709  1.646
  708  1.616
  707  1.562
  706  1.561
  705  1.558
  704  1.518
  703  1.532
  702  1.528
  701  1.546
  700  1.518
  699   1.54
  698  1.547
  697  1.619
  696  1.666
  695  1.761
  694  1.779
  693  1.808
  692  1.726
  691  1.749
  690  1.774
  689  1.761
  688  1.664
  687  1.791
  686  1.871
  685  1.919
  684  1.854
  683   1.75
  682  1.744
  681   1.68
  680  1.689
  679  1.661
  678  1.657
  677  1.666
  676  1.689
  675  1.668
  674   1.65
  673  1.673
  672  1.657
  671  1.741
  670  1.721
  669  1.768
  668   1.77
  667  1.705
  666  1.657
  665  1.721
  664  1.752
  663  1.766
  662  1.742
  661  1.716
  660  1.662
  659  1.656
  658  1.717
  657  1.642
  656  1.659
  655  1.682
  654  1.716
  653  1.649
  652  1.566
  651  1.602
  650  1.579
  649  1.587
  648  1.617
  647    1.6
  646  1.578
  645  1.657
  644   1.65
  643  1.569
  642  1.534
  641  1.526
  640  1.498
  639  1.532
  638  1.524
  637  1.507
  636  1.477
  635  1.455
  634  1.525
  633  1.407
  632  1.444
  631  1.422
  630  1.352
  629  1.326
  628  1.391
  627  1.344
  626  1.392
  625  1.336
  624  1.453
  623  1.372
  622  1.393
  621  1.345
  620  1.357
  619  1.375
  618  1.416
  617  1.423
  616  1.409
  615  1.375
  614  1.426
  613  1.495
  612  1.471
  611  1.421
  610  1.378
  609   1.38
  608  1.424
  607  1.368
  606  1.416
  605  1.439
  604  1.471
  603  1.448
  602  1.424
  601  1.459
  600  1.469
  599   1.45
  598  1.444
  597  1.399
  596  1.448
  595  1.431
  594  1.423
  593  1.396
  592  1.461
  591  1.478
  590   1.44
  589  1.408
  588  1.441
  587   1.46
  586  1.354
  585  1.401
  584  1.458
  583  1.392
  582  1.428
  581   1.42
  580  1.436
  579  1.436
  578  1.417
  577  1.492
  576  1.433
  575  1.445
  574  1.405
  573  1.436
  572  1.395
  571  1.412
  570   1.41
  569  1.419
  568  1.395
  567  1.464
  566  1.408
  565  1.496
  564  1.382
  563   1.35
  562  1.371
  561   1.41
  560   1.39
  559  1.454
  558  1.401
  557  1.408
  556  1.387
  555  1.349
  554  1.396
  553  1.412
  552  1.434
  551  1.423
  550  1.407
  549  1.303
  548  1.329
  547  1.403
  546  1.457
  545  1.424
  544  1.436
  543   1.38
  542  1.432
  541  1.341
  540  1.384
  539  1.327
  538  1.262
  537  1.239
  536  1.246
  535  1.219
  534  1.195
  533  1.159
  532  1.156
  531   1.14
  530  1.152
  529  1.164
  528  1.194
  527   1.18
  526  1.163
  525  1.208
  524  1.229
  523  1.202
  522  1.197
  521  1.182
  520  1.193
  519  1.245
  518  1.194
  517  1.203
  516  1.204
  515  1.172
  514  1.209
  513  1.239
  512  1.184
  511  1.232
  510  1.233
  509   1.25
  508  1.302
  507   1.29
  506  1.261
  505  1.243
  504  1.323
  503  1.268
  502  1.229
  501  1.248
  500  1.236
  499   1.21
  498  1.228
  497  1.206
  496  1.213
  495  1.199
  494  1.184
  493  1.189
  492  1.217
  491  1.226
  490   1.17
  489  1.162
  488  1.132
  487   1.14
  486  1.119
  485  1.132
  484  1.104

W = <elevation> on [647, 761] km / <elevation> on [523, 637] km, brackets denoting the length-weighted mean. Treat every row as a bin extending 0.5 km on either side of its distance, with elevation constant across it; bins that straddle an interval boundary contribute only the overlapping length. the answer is 1.2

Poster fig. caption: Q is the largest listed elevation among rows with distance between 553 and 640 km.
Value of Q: 1.532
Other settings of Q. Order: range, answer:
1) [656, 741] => 1.919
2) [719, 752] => 1.828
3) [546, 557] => 1.457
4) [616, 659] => 1.717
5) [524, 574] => 1.496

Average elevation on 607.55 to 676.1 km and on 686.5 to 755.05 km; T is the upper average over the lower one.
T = 1.04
